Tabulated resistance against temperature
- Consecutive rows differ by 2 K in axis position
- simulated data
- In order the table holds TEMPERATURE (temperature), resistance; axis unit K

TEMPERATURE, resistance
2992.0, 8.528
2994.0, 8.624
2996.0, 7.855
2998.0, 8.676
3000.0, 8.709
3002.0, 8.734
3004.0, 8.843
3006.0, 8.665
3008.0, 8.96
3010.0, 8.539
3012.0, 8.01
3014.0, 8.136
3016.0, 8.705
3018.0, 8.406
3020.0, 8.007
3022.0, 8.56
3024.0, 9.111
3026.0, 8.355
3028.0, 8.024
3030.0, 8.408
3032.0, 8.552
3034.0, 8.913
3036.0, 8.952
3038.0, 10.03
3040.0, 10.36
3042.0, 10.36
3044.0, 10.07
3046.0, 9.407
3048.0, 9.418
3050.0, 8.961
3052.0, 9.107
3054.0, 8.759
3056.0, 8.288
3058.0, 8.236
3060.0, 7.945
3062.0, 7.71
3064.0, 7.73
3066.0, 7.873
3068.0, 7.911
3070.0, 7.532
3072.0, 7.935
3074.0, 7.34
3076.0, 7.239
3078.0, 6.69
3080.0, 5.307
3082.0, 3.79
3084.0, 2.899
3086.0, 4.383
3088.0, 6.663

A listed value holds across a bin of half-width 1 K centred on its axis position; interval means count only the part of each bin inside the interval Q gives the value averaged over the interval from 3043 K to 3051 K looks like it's 9.46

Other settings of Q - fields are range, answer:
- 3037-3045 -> 10.2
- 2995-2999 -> 8.27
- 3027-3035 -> 8.47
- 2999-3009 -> 8.78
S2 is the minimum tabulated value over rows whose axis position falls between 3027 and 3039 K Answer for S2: 8.024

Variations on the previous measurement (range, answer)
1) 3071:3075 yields 7.34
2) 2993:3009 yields 7.855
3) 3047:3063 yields 7.71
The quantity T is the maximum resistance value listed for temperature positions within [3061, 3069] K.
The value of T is 7.911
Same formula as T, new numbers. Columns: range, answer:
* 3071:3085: 7.935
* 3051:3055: 9.107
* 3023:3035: 9.111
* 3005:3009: 8.96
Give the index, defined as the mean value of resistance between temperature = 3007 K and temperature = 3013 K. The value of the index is 8.5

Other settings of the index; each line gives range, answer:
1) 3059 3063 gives 7.83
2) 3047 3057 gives 8.91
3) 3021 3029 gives 8.51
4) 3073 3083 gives 6.07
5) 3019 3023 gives 8.28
